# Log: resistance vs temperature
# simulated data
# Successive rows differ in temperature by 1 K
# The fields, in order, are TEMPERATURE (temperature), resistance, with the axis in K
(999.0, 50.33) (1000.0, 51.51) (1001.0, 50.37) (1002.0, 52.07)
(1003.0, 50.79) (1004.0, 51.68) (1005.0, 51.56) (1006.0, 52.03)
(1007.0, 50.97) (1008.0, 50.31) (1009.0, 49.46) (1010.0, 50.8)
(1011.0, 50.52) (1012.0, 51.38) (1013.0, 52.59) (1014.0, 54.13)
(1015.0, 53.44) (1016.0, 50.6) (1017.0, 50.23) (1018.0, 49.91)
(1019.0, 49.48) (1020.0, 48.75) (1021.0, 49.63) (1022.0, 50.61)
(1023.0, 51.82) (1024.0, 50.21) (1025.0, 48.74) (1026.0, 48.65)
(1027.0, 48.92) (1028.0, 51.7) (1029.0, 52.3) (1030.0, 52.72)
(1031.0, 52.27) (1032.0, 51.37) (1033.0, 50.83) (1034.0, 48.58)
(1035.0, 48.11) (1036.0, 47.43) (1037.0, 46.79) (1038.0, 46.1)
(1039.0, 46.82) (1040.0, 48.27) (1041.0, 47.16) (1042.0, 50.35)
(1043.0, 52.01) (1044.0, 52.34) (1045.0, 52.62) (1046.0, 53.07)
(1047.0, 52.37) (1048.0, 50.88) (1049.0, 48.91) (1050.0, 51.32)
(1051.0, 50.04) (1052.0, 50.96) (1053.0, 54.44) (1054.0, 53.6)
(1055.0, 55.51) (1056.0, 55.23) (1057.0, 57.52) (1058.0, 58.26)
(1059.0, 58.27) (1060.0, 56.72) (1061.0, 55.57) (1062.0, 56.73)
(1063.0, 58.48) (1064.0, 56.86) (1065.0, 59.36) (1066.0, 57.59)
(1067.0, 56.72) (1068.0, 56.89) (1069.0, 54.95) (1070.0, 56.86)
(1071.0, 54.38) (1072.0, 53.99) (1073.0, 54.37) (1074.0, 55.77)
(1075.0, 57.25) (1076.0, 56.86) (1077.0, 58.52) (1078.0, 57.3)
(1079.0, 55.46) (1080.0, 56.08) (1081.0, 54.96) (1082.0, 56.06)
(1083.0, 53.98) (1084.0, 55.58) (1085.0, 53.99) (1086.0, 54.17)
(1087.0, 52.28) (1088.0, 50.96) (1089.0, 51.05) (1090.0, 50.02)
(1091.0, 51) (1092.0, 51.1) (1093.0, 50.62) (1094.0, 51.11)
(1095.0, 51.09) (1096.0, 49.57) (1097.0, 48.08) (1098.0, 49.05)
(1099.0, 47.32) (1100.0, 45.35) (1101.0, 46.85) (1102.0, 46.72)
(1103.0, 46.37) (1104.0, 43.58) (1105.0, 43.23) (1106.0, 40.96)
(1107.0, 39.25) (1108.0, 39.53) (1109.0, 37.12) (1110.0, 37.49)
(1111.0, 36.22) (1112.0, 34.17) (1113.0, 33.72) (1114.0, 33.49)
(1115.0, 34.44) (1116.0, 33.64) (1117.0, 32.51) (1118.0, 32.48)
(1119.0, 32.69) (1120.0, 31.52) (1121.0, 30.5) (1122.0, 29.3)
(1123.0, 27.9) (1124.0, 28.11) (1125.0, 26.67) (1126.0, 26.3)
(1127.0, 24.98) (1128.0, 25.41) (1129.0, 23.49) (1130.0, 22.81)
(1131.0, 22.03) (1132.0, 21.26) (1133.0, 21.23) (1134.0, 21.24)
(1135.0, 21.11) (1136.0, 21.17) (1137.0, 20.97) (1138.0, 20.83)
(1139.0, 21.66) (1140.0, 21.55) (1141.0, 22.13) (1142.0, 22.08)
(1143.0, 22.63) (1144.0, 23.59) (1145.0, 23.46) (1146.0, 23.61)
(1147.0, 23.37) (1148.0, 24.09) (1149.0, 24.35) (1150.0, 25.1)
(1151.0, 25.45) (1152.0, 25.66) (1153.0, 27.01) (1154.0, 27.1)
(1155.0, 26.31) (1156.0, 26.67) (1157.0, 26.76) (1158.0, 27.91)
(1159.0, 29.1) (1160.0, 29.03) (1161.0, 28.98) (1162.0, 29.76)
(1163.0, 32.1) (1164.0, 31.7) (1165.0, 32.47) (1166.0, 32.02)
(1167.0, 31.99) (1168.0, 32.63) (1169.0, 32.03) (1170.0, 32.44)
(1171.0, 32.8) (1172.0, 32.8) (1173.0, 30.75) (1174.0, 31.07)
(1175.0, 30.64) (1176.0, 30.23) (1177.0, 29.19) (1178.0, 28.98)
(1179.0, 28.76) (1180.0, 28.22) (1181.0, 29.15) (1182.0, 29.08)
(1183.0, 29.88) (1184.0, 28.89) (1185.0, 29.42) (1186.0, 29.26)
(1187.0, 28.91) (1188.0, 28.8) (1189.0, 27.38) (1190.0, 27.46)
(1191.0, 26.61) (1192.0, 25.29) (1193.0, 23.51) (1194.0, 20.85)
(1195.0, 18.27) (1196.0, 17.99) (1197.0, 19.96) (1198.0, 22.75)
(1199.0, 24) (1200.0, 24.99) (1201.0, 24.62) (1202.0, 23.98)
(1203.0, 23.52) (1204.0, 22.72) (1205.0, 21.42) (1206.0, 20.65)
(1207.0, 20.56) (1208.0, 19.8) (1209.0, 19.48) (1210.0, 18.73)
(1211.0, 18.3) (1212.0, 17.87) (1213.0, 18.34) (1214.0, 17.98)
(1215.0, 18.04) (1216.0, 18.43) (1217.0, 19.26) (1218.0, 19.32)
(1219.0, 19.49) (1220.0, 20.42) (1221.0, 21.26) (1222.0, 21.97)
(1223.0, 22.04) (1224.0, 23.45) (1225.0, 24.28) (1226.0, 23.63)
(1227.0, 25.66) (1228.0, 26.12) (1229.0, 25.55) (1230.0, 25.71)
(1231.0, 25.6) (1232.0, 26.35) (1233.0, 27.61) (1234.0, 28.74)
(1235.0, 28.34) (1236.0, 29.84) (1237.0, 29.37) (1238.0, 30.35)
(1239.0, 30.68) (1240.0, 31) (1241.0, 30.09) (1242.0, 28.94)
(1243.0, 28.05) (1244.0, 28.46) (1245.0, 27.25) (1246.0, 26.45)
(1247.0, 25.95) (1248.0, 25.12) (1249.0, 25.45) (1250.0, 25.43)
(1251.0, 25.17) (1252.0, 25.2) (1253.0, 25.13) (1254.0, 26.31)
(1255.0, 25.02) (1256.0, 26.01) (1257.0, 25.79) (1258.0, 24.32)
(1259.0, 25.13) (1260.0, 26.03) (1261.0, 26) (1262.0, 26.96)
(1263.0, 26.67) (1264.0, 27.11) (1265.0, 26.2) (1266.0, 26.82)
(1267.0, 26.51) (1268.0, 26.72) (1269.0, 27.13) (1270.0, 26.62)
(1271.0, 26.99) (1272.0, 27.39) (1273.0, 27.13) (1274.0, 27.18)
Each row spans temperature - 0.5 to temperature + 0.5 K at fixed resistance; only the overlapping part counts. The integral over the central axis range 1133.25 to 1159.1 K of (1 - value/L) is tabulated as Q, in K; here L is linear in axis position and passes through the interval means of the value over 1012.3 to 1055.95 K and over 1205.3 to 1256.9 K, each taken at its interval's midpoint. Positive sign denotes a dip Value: 8.44 K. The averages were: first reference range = 50.7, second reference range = 24.3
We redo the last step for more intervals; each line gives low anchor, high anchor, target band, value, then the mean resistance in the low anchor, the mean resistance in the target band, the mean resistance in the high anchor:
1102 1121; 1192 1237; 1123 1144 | 6.7 K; 36.9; 23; 22.4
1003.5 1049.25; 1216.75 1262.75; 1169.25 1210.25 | 7.3 K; 50.4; 26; 25.8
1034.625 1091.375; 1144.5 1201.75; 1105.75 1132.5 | 6.4 K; 53.7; 30.9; 27.6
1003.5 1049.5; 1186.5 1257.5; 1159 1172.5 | 0.1 K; 50.4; 31.5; 24.2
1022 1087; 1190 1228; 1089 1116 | -0.1 K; 53.3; 43.7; 21.5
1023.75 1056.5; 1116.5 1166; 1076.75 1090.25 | -4.8 K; 50.6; 54.3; 25.9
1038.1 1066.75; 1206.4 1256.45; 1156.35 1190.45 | 3.8 K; 53.5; 30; 24.3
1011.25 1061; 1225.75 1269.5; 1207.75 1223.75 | 5.8 K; 51.3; 19.5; 26.8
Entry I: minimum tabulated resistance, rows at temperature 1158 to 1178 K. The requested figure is 27.91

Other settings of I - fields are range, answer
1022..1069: 46.1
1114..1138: 20.83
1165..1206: 17.99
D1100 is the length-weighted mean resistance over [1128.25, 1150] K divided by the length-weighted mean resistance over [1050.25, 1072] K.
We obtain 0.40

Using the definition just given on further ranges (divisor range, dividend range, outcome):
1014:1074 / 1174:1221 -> 0.45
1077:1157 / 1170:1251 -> 0.71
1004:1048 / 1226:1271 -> 0.53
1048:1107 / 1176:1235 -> 0.45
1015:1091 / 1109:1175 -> 0.53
